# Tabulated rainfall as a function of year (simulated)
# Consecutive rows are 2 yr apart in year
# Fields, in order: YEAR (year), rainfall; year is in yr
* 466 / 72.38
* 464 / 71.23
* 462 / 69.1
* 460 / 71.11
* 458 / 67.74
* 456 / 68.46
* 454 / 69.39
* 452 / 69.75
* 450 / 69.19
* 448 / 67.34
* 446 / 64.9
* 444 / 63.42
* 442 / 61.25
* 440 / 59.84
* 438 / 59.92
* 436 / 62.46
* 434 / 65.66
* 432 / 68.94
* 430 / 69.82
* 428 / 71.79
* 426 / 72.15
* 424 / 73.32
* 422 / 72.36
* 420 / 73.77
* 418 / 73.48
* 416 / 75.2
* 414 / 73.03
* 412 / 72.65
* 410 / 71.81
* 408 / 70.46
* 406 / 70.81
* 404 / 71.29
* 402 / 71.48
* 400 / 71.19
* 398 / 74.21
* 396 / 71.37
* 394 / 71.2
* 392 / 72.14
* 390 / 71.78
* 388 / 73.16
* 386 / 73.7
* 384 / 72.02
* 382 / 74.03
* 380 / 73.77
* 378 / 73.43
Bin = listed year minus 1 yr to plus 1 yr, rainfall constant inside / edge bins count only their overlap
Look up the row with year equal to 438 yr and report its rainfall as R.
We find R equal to 59.92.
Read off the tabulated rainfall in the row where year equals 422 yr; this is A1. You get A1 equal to 72.36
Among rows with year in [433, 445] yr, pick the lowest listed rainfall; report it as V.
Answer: 59.84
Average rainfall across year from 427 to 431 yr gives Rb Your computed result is 70.8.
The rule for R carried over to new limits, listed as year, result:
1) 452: 69.75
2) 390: 71.78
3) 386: 73.7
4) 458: 67.74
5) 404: 71.29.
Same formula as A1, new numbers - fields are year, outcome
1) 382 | 74.03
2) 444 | 63.42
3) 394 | 71.2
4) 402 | 71.48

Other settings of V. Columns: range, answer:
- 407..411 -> 70.46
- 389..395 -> 71.2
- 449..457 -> 68.46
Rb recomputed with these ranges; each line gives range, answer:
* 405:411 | 71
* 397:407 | 71.8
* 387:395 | 72.1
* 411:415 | 72.8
